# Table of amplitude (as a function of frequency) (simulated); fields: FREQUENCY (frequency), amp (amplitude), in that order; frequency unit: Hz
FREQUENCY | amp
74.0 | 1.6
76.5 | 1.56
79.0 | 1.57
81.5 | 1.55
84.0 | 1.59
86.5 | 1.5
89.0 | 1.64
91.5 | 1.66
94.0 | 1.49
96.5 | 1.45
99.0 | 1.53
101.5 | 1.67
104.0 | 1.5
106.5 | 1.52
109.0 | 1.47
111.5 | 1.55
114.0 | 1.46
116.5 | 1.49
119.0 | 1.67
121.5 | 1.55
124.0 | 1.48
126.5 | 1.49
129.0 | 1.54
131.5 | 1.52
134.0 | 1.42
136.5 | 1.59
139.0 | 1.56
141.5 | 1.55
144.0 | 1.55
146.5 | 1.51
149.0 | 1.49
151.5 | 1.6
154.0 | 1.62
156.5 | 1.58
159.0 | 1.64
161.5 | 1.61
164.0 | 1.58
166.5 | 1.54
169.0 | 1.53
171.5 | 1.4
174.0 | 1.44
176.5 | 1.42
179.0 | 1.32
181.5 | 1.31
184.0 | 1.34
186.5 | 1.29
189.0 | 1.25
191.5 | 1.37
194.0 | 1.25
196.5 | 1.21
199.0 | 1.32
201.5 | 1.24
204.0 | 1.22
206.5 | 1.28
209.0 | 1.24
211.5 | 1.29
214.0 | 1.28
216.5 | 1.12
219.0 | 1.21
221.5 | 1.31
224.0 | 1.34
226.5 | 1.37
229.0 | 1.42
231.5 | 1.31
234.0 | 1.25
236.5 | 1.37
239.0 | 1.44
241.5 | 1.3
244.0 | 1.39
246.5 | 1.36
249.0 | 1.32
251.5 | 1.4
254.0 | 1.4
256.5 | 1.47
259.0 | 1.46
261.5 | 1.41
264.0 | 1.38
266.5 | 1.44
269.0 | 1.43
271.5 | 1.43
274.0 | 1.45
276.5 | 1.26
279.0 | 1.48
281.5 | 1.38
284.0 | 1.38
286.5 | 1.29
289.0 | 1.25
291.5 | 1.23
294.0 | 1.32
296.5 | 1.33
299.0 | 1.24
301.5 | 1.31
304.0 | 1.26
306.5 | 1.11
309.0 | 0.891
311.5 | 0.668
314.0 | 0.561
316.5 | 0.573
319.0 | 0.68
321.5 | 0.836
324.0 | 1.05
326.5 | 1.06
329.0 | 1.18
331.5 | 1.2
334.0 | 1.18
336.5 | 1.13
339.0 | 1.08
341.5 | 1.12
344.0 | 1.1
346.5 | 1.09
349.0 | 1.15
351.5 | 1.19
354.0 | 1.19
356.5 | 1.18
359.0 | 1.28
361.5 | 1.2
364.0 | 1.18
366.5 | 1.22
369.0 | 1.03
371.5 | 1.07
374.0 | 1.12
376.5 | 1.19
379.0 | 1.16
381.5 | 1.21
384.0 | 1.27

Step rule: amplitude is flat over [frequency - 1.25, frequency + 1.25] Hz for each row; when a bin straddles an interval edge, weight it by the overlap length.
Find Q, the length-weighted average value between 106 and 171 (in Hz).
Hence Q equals 1.54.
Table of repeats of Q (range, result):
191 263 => 1.32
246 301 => 1.37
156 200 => 1.41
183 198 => 1.28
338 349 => 1.1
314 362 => 1.06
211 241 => 1.31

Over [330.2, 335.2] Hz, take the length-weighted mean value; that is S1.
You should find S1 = 1.19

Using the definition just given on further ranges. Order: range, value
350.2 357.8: 1.19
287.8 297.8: 1.28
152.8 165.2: 1.61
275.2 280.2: 1.37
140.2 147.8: 1.54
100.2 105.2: 1.59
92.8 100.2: 1.49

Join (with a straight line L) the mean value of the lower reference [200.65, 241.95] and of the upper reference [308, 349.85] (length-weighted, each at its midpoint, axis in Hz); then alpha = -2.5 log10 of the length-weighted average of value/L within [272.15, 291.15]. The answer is -0.21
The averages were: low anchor 1.29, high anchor 0.972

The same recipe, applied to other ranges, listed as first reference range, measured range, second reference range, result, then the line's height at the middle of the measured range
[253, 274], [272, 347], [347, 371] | 0.16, 1.31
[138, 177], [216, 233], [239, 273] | 0.11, 1.45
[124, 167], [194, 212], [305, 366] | 0.12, 1.4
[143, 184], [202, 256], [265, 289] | 0.09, 1.44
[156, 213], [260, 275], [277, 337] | -0.19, 1.19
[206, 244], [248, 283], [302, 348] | -0.19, 1.18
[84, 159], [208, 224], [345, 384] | 0.12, 1.4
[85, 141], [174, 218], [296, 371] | 0.06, 1.36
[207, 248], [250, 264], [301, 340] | -0.18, 1.21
